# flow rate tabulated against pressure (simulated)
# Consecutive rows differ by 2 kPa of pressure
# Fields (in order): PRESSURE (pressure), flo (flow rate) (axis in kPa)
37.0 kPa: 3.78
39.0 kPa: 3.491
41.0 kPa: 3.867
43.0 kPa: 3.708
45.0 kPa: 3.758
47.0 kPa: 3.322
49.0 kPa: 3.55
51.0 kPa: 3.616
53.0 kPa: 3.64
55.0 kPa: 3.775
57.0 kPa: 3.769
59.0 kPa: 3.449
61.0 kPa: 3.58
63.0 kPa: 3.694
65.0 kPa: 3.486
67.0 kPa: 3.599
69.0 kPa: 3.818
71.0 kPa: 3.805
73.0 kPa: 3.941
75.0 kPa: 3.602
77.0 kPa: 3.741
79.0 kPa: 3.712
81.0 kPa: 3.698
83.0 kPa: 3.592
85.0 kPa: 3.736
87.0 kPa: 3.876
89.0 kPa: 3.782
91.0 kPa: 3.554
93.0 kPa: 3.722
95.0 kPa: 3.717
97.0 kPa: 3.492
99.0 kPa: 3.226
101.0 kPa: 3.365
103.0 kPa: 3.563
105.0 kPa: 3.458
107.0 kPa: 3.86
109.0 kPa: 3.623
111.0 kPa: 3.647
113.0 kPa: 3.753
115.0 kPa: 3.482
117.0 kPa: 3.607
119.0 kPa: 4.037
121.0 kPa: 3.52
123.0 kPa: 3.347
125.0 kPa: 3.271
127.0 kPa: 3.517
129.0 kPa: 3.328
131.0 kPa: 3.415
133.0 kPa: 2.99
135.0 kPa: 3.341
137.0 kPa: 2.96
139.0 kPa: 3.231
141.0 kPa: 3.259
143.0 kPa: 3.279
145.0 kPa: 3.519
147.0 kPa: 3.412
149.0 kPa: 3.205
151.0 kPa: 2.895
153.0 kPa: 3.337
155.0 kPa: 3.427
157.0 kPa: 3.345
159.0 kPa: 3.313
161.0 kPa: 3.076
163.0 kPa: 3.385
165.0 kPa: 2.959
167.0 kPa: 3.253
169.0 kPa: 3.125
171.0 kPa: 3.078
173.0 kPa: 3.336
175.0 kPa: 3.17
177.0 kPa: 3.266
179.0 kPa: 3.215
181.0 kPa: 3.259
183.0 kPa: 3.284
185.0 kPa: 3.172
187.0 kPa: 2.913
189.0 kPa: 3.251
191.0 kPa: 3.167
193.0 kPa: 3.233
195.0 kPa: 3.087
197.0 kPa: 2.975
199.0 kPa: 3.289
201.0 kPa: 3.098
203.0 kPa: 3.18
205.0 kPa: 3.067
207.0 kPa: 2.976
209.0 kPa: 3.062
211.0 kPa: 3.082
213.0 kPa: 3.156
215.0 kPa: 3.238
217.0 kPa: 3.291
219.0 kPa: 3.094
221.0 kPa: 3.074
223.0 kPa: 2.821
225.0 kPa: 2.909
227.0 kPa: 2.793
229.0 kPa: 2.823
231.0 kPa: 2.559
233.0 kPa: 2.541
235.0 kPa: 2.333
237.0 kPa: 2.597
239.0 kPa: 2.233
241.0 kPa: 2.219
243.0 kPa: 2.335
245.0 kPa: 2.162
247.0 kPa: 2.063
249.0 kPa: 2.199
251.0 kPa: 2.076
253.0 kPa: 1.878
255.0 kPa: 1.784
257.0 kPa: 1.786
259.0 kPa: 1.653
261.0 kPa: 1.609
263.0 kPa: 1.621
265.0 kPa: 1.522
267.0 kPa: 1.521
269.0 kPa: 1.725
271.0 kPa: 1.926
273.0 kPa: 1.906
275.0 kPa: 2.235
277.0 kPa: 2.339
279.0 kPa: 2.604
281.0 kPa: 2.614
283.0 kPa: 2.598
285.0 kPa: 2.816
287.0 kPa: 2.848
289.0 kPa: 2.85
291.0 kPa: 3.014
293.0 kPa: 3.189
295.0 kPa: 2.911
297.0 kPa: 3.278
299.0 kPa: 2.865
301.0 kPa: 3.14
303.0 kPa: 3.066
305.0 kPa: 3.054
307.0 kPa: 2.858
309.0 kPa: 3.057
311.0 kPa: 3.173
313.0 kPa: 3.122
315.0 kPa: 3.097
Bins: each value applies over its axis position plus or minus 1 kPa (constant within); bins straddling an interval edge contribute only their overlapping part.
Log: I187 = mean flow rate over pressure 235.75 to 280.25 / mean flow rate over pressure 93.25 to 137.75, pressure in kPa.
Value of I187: 0.6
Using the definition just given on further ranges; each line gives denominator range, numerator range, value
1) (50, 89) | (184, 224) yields 0.84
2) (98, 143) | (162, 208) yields 0.92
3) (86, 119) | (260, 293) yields 0.63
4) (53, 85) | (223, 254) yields 0.65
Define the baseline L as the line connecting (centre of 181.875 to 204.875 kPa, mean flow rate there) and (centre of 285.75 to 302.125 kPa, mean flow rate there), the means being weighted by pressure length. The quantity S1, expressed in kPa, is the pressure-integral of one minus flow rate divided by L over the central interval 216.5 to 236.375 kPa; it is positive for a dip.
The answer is 1.89 kPa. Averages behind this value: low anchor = 3.15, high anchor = 3.01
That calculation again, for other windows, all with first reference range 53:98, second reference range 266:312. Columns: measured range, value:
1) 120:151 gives 1.01 kPa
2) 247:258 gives 3.46 kPa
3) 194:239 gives 1.24 kPa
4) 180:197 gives -0.03 kPa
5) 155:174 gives 0.28 kPa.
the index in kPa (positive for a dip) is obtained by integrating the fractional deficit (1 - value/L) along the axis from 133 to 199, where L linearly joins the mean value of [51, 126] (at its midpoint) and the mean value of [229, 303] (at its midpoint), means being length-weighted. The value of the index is -3.1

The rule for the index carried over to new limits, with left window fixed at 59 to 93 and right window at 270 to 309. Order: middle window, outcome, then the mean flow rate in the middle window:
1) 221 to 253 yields 5.80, 2.45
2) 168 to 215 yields 0.47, 3.15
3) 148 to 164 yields 0.44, 3.25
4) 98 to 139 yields 0.56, 3.46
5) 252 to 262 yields 3.98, 1.74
